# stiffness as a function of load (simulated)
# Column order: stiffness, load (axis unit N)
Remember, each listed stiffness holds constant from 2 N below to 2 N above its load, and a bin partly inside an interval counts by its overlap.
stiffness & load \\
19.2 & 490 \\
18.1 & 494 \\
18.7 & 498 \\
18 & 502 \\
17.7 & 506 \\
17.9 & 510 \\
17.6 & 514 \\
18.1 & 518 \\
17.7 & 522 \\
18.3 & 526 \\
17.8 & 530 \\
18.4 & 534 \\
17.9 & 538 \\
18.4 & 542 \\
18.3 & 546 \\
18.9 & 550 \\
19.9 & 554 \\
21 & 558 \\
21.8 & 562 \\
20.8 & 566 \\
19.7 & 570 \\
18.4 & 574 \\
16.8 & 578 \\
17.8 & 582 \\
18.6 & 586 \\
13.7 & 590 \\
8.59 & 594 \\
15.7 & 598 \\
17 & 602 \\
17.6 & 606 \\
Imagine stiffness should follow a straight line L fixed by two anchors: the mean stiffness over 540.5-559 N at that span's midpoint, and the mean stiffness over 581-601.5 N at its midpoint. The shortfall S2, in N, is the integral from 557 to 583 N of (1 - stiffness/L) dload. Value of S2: -3.5 N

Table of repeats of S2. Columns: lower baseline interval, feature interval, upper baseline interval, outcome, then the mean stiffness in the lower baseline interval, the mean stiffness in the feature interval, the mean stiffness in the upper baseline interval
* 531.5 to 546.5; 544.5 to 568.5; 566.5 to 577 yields -1.86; 18.2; 20.1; 19.1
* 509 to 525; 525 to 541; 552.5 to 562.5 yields 0.76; 17.9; 18.1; 20.8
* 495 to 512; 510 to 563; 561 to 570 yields 2.43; 18.1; 18.7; 20.9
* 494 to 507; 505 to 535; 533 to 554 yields 0.65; 18.2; 17.9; 18.5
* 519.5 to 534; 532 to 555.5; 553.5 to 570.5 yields 0.90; 18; 18.6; 20.8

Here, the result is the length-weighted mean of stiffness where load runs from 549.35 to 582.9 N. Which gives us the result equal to 19.5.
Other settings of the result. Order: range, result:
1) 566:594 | 17.1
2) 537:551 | 18.4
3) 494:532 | 18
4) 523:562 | 18.9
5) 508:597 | 18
